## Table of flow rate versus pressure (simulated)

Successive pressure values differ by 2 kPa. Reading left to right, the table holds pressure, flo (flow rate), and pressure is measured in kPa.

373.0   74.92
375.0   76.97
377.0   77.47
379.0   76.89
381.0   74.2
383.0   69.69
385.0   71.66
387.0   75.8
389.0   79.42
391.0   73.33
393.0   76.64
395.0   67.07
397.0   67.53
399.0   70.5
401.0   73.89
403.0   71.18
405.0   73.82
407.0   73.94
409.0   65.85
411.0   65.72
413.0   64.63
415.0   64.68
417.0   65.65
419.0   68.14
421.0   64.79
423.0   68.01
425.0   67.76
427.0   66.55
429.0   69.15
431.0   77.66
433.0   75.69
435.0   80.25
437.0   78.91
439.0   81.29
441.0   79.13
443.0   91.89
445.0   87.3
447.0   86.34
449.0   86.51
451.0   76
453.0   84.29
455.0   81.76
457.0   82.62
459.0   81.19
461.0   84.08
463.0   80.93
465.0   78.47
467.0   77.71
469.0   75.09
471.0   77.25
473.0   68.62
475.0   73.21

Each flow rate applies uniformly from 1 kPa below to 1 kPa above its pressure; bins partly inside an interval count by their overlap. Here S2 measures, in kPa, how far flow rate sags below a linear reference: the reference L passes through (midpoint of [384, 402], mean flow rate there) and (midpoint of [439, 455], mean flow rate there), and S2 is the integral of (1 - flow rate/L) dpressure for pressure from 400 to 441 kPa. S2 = 3.9 kPa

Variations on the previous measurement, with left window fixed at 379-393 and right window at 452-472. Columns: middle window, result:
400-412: 0.8 kPa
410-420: 1.4 kPa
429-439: 0.1 kPa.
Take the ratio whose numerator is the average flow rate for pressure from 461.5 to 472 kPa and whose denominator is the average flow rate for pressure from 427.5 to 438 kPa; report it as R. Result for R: 1.0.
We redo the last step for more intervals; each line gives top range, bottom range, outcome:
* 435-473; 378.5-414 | 1.13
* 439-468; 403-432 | 1.21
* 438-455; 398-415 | 1.21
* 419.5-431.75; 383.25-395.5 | 0.93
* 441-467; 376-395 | 1.11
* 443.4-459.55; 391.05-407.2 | 1.16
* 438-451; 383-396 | 1.15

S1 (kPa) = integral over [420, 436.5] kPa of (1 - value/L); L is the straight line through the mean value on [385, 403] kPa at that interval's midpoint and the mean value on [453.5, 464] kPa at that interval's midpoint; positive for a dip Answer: 1.4 kPa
